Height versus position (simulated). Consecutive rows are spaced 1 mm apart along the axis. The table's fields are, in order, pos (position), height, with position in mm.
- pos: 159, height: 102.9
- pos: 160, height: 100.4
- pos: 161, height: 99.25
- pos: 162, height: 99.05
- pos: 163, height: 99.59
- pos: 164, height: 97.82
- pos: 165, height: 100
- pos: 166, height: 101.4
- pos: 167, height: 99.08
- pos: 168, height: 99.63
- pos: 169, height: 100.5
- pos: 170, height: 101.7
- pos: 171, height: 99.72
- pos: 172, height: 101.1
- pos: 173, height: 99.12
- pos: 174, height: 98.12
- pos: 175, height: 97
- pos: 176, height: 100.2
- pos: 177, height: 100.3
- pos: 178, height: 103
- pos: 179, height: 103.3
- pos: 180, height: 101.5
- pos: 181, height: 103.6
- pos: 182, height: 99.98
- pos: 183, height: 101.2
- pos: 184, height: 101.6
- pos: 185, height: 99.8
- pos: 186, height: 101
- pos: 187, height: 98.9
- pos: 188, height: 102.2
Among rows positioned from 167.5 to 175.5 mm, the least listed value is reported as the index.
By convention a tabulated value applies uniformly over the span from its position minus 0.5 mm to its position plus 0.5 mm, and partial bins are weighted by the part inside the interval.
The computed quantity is 97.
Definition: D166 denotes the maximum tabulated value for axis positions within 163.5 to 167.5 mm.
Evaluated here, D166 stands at 101.4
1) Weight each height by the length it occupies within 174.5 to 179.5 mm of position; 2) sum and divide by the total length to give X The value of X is 101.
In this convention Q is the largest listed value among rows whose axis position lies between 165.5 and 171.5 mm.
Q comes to 101.7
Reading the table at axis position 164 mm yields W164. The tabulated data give 97.82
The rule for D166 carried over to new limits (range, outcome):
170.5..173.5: 101.1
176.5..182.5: 103.6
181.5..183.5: 101.2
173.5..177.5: 100.3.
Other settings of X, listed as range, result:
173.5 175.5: 97.6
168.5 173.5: 100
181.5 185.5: 101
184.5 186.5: 100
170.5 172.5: 100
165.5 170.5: 100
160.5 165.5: 99.1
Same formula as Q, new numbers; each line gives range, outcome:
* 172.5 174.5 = 99.12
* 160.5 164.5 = 99.59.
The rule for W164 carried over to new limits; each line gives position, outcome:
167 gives 99.08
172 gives 101.1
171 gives 99.72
